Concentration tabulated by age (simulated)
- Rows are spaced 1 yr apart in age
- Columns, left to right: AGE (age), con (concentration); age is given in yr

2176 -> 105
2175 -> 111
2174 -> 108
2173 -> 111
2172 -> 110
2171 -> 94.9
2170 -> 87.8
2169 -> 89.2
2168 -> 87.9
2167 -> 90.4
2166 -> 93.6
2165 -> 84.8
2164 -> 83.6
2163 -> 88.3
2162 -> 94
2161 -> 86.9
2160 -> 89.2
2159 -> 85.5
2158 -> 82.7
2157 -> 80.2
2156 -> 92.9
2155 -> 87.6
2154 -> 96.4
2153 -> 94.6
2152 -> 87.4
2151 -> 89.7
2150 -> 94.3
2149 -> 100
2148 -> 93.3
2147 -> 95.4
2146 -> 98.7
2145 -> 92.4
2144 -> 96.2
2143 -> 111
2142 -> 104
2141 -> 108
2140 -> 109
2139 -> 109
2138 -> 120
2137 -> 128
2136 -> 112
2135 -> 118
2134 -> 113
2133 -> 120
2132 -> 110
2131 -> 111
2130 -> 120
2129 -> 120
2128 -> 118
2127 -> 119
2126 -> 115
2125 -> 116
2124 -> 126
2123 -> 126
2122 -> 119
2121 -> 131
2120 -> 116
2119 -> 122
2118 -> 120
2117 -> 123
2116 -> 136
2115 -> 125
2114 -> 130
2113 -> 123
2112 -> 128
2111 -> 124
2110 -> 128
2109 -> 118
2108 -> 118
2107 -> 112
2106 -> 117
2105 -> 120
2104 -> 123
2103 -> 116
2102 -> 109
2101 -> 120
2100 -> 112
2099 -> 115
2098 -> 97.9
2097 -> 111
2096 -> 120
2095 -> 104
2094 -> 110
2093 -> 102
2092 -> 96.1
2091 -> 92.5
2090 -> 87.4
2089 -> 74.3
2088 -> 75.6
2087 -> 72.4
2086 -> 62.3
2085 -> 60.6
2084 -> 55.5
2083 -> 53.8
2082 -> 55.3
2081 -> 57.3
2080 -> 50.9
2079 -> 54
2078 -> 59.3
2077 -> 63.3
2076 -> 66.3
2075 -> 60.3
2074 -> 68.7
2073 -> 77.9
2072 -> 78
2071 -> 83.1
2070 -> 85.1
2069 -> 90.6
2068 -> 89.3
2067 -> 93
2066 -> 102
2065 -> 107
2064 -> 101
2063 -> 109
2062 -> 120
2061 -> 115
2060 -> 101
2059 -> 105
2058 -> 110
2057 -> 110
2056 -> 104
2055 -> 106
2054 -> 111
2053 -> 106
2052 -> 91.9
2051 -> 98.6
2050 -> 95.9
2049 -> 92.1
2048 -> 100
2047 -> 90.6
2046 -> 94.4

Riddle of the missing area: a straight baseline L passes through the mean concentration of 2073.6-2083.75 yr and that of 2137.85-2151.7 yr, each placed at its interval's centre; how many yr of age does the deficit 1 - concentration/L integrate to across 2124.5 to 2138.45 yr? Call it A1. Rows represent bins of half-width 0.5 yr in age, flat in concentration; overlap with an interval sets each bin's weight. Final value -3.75 yr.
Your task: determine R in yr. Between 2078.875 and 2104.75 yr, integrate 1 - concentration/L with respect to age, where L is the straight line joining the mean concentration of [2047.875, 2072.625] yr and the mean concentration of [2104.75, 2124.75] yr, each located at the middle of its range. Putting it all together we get 5.7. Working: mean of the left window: 100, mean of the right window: 123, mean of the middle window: 88.8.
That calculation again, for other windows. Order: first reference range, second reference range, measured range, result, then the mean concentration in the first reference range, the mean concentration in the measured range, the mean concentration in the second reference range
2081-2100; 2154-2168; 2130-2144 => -4.1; 85.8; 113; 88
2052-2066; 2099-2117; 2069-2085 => 6.7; 107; 65.3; 121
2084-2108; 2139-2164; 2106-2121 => -3.8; 99.9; 123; 94.2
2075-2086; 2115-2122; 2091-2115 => -4.6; 58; 115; 124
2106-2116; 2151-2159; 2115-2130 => -1.0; 123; 122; 88.7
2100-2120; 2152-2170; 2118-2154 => -1.9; 121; 110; 88.6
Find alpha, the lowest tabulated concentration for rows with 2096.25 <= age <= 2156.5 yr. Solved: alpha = 87.4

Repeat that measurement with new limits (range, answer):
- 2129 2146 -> 92.4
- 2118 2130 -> 115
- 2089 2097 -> 74.3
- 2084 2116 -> 55.5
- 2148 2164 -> 80.2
